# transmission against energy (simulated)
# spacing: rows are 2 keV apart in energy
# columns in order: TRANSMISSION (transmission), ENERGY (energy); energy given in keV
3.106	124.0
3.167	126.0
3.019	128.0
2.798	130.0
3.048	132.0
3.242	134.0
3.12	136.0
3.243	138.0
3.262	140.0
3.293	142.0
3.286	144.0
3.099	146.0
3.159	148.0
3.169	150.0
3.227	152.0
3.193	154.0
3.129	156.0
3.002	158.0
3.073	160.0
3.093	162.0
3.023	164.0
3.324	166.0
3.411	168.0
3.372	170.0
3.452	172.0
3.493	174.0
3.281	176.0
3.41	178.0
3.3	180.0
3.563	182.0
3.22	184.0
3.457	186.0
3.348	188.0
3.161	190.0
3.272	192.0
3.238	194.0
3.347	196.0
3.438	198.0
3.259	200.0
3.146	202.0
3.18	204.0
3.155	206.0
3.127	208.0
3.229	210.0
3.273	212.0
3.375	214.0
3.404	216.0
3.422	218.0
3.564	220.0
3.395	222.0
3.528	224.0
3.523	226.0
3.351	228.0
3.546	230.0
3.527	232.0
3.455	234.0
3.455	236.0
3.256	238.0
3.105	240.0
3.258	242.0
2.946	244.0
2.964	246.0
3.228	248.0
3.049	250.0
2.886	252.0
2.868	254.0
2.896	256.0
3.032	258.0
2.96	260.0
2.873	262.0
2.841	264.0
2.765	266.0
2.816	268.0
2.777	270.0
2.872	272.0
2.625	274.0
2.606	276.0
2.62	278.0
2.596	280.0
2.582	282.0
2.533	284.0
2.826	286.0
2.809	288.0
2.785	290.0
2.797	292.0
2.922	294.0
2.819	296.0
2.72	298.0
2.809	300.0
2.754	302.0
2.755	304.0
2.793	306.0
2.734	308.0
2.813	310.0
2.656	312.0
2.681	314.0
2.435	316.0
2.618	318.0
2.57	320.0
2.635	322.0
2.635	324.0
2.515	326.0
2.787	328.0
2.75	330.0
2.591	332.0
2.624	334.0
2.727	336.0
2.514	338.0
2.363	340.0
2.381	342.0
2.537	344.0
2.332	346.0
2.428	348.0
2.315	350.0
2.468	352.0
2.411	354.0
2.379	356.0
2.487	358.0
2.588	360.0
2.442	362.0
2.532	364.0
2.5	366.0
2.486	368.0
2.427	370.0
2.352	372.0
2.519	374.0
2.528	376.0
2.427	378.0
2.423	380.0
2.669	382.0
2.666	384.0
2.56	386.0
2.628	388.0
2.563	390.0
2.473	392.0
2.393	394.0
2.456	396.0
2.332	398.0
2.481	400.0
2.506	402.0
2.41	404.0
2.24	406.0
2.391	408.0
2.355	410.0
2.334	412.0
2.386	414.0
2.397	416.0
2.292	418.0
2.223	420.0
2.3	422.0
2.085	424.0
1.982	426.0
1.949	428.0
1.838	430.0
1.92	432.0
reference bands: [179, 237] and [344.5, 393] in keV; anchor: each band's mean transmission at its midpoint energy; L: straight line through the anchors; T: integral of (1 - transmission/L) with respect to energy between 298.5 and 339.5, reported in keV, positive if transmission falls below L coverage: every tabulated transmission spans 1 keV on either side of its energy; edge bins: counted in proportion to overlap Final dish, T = 1.29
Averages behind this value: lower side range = 3.35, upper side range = 2.48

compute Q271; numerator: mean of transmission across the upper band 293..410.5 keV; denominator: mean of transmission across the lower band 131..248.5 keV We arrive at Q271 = 0.78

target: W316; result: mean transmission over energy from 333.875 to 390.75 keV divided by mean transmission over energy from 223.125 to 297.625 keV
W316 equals 0.8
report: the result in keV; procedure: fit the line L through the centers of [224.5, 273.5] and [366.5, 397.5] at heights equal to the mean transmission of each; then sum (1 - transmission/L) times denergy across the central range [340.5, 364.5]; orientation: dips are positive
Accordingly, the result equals 1.8 keV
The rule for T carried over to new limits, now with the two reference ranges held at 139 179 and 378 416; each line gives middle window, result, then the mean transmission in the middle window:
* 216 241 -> -3.46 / 3.43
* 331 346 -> 0.73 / 2.52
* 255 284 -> 1.10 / 2.77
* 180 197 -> -0.99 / 3.32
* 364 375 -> 0.36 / 2.46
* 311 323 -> 0.53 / 2.6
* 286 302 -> -0.07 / 2.81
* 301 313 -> 0.01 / 2.75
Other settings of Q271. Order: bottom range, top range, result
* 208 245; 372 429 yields 0.71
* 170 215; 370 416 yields 0.74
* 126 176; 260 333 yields 0.85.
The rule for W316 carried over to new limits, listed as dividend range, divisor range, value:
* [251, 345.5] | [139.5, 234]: 0.82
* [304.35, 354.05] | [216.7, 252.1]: 0.78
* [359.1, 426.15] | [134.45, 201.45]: 0.74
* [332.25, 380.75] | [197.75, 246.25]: 0.74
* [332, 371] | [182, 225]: 0.75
